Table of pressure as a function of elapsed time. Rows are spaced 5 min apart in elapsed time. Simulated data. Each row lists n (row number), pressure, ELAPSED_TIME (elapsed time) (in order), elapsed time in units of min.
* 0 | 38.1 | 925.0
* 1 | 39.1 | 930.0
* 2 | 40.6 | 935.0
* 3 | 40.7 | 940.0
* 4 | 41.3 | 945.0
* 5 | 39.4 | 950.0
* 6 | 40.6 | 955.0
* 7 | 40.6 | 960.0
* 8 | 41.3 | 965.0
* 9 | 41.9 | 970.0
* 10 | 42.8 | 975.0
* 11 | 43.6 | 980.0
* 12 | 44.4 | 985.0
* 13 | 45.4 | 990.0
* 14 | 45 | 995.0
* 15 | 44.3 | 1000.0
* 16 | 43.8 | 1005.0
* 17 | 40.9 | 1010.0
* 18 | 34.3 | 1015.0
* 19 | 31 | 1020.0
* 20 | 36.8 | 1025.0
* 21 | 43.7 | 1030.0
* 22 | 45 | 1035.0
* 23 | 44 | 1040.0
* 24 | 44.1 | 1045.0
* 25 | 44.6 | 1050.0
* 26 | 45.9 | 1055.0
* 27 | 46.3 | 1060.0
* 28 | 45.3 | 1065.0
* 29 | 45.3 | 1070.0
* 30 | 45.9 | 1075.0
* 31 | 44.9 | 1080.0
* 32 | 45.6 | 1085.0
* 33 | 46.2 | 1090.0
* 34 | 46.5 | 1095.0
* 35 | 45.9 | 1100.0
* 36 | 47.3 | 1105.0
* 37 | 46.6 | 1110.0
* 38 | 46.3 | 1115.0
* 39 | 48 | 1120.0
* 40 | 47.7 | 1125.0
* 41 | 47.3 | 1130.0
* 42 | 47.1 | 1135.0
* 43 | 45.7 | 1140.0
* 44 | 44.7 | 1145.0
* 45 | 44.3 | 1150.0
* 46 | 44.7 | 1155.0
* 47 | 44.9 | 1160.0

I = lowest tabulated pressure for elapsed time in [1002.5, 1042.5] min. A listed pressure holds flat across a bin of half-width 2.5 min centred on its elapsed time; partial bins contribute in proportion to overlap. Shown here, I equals 31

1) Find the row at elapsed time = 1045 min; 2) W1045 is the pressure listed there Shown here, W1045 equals 44.1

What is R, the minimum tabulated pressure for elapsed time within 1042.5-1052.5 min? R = 44.1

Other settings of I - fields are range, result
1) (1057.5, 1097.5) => 44.9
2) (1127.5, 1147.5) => 44.7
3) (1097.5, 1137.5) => 45.9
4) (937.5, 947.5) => 40.7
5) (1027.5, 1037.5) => 43.7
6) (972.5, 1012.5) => 40.9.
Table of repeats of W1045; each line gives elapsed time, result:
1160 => 44.9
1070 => 45.3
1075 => 45.9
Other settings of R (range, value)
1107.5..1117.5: 46.3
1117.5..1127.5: 47.7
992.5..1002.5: 44.3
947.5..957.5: 39.4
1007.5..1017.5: 34.3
